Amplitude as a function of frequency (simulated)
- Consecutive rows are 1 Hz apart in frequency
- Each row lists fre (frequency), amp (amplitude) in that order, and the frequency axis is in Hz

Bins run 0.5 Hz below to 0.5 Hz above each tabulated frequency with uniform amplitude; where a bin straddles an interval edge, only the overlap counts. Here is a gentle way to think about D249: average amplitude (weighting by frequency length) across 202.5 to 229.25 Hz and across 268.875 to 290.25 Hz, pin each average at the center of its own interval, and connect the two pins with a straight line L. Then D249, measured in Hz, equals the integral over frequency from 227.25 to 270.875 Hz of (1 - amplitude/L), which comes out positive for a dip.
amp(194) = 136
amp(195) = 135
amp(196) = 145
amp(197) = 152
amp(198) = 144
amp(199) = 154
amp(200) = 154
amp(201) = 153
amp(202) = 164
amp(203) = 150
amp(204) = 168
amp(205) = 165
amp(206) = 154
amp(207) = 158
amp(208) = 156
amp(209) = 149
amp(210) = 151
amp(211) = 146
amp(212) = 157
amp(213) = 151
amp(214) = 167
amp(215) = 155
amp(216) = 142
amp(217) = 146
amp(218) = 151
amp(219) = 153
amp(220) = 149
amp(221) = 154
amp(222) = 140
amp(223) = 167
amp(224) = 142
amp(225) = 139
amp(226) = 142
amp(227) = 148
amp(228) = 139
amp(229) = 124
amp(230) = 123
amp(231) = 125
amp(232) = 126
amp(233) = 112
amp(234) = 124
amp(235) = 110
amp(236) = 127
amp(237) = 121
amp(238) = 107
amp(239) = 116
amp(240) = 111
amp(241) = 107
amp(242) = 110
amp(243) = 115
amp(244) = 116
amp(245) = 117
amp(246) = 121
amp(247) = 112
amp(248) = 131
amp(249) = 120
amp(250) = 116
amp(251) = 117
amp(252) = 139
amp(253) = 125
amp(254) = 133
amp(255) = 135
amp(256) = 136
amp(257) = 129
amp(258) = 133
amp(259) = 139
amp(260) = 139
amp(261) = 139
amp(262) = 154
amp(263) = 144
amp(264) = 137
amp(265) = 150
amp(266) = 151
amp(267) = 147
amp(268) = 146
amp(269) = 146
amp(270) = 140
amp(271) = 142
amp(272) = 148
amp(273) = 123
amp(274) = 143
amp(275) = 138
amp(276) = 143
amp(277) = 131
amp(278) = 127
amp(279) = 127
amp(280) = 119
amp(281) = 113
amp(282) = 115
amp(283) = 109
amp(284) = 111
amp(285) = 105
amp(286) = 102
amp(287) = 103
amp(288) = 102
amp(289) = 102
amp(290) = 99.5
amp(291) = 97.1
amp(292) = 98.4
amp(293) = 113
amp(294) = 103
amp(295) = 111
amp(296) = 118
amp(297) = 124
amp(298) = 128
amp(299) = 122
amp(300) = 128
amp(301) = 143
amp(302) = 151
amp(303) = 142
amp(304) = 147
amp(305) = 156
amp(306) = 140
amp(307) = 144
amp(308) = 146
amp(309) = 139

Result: 2.2 Hz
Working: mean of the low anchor 151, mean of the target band 128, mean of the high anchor 122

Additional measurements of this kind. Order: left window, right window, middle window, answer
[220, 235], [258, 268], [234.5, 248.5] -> 2.33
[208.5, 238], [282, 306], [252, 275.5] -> -2.25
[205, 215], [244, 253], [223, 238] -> 0.88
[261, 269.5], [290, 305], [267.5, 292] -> 2.68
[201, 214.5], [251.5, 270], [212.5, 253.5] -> 5.03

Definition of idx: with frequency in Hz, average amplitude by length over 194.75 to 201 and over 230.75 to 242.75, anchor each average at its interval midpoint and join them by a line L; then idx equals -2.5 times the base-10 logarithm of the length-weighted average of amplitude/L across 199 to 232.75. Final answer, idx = -0.12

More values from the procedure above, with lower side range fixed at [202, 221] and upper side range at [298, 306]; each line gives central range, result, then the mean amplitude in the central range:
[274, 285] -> 0.167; 123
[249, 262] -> 0.119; 132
